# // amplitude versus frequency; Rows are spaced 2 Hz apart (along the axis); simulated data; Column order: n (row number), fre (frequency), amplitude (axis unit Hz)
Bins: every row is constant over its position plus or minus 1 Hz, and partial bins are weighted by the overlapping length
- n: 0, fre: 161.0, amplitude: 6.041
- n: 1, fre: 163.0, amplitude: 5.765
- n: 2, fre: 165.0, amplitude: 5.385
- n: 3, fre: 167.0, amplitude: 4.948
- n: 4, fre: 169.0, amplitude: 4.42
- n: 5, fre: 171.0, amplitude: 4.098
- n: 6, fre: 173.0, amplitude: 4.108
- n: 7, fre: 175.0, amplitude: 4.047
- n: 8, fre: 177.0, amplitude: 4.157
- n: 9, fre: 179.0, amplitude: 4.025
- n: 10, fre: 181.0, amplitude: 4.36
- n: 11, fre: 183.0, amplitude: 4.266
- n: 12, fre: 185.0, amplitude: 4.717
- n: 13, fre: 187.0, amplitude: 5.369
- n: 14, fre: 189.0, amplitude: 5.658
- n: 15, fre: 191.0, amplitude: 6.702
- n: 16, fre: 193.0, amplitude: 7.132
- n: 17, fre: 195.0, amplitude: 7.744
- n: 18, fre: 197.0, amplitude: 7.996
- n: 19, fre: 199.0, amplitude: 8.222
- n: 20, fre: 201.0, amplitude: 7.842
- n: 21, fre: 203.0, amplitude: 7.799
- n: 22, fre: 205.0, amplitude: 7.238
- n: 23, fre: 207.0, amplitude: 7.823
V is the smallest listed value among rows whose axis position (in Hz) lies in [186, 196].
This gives 5.369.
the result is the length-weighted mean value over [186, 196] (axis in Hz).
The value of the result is 6.52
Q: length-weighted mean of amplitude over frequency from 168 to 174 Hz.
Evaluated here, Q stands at 4.21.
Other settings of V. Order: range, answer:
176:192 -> 4.025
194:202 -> 7.744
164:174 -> 4.098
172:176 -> 4.047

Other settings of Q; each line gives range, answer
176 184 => 4.2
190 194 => 6.92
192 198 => 7.62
